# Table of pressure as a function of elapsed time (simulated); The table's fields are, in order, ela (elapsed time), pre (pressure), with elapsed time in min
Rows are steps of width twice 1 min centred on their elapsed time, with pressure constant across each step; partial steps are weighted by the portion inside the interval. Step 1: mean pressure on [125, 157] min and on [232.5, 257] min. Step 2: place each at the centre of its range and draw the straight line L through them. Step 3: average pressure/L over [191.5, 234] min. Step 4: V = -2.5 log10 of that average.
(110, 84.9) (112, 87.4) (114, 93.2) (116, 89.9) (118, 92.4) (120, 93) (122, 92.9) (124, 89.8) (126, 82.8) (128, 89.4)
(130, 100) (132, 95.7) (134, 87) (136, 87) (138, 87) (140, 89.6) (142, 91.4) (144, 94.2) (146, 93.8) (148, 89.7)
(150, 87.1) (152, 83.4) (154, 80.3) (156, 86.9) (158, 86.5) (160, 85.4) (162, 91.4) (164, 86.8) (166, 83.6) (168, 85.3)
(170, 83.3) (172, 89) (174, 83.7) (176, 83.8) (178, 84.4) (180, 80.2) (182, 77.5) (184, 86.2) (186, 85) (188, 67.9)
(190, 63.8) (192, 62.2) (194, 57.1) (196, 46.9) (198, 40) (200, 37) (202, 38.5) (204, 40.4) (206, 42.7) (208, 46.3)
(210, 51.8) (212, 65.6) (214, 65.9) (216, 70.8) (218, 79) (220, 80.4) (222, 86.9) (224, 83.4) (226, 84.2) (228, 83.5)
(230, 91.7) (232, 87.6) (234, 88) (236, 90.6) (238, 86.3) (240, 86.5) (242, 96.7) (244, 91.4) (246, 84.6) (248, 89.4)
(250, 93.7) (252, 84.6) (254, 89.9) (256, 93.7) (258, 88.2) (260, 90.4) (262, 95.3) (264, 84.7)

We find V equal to 0.36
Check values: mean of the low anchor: 89.1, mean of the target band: 64.5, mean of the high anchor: 89.6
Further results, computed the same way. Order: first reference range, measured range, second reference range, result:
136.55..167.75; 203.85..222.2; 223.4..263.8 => 0.37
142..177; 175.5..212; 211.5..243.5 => 0.37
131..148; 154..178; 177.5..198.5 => -0.10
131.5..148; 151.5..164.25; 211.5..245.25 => 0.04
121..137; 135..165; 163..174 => 0.00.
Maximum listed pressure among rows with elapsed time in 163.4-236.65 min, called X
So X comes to 91.7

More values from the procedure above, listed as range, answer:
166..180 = 89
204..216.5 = 70.8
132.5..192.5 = 94.2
